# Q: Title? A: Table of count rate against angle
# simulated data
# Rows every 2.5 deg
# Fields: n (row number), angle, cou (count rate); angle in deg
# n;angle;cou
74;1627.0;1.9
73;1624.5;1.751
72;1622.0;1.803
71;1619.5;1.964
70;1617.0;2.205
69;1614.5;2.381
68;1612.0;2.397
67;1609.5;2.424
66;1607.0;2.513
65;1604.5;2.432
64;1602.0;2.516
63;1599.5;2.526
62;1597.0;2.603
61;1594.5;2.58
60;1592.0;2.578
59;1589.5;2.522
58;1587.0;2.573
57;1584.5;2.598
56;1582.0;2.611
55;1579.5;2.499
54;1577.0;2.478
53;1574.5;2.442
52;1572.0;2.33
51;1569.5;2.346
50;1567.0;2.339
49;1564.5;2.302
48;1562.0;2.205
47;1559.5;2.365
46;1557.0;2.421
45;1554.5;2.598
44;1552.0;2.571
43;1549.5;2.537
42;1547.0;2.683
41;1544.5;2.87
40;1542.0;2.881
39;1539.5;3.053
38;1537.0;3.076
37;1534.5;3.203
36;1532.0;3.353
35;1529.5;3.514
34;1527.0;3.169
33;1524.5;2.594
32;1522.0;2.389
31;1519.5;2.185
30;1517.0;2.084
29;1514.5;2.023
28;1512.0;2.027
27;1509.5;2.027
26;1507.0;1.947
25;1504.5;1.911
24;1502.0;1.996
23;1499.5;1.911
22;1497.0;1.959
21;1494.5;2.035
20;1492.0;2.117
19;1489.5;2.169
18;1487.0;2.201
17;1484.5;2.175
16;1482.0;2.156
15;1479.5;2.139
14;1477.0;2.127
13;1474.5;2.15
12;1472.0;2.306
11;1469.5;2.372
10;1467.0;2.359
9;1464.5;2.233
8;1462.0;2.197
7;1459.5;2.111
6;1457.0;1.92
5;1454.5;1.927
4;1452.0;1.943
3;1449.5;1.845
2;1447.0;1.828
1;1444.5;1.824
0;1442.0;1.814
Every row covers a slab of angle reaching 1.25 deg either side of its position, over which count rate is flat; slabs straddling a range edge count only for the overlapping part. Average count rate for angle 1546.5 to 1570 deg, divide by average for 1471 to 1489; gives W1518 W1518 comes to 1.1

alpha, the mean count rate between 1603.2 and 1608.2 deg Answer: 2.47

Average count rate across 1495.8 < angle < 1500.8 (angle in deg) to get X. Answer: 1.94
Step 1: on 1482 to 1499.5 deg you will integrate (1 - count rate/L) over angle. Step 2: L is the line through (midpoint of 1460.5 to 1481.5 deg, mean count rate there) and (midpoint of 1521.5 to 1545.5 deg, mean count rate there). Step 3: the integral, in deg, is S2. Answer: 2.7 deg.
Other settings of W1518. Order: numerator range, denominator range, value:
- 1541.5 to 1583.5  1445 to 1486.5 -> 1.18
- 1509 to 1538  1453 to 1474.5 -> 1.22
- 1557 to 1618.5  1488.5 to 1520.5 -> 1.21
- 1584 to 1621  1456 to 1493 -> 1.12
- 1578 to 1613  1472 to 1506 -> 1.21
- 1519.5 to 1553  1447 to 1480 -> 1.37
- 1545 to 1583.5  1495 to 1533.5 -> 1.05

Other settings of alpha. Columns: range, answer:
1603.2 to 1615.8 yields 2.43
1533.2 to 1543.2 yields 3.06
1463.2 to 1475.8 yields 2.28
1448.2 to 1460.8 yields 1.95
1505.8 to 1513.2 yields 2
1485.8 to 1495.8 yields 2.13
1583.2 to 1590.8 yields 2.56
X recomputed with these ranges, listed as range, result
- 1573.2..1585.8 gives 2.53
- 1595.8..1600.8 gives 2.56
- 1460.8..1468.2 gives 2.26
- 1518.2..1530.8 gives 2.77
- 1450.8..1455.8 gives 1.93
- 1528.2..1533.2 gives 3.43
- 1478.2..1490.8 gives 2.17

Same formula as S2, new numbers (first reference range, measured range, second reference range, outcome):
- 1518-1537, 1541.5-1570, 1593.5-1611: 2.7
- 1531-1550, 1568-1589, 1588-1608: 1.5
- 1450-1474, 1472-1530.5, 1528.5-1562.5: 5.9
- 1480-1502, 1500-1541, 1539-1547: 0.6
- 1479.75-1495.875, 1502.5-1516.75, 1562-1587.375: 1.4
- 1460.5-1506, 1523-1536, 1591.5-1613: -4.9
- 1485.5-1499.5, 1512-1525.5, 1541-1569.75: 0.2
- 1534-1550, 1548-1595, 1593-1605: 4.2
